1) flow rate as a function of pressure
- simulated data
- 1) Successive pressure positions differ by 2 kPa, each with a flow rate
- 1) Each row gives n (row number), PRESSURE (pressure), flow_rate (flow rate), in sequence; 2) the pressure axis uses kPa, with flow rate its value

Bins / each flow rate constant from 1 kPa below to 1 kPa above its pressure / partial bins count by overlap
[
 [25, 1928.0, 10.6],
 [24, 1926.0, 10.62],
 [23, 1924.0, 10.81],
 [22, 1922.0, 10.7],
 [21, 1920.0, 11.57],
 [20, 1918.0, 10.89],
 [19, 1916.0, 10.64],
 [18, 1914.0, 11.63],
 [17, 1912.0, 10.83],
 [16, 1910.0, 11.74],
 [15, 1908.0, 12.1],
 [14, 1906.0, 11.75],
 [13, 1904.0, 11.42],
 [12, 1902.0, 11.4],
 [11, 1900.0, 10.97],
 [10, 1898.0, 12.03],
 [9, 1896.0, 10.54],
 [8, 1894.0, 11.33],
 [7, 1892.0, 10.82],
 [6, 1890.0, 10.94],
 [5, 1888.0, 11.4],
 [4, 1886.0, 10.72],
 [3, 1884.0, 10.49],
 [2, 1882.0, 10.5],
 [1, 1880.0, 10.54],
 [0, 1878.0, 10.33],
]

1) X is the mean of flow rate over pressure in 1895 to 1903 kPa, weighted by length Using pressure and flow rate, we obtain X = 11.2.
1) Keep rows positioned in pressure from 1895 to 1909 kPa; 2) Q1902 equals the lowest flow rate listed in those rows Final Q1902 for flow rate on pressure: 10.54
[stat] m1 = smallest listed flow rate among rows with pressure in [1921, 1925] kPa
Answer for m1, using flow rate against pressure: 10.7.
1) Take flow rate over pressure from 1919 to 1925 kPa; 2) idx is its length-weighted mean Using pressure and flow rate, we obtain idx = 11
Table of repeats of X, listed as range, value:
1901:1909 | 11.7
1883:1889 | 10.9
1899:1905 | 11.3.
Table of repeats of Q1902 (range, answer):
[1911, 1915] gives 10.83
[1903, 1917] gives 10.64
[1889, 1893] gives 10.82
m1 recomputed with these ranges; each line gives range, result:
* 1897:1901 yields 10.97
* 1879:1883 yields 10.5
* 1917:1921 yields 10.89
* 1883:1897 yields 10.49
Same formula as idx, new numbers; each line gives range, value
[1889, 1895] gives 11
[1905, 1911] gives 11.9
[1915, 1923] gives 10.9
